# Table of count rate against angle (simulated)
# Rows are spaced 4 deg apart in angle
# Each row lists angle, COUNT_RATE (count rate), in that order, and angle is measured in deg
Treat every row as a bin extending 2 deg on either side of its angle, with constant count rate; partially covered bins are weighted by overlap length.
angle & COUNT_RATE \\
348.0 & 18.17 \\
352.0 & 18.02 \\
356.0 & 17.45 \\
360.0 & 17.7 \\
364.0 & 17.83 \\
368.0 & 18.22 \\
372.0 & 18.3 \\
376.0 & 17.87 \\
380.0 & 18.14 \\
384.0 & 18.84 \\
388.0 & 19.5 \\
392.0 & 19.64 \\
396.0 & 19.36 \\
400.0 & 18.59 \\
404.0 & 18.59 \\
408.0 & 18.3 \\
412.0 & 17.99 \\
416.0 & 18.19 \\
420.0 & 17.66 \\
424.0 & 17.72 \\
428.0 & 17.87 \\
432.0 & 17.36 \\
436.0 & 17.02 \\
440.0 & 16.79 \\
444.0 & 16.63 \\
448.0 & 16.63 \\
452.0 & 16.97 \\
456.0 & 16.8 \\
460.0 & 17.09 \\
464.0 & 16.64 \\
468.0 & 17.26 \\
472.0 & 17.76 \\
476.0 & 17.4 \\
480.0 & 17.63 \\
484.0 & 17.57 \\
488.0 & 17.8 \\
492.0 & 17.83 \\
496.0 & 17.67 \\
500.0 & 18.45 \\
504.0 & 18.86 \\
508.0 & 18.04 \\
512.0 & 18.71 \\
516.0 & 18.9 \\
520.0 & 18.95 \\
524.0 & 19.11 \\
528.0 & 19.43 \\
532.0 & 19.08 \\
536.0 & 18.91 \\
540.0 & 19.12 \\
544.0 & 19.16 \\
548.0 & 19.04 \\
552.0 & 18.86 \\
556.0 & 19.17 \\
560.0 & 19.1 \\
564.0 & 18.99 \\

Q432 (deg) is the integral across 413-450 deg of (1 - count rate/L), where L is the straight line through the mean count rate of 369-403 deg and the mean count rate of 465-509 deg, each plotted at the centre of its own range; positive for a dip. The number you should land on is 2.01 deg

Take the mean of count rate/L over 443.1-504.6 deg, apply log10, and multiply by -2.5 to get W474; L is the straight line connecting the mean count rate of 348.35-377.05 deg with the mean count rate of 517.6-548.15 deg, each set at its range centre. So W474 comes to 0.077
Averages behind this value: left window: 17.9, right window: 19.1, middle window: 17.4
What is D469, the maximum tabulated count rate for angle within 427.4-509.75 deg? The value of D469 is 18.86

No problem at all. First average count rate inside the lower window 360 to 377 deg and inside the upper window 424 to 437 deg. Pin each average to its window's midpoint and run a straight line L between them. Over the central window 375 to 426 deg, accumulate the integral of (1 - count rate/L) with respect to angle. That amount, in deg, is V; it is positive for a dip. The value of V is -2.2 deg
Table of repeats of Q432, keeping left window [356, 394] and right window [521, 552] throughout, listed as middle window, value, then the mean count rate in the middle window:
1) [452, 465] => 1.3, 16.9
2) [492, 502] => 0.5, 18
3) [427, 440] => 1.0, 17.3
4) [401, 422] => 0.4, 18.2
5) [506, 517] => 0.3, 18.5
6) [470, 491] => 1.4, 17.6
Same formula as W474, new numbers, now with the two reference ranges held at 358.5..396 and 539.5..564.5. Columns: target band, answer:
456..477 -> 0.10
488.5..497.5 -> 0.07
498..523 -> 0.02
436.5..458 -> 0.12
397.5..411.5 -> 0.01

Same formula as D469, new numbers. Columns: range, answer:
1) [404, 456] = 18.59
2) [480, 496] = 17.83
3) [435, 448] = 17.02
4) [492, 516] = 18.9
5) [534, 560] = 19.17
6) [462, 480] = 17.76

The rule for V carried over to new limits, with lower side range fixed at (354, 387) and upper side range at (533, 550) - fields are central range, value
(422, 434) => 0.50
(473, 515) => 1.74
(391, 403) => -0.57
